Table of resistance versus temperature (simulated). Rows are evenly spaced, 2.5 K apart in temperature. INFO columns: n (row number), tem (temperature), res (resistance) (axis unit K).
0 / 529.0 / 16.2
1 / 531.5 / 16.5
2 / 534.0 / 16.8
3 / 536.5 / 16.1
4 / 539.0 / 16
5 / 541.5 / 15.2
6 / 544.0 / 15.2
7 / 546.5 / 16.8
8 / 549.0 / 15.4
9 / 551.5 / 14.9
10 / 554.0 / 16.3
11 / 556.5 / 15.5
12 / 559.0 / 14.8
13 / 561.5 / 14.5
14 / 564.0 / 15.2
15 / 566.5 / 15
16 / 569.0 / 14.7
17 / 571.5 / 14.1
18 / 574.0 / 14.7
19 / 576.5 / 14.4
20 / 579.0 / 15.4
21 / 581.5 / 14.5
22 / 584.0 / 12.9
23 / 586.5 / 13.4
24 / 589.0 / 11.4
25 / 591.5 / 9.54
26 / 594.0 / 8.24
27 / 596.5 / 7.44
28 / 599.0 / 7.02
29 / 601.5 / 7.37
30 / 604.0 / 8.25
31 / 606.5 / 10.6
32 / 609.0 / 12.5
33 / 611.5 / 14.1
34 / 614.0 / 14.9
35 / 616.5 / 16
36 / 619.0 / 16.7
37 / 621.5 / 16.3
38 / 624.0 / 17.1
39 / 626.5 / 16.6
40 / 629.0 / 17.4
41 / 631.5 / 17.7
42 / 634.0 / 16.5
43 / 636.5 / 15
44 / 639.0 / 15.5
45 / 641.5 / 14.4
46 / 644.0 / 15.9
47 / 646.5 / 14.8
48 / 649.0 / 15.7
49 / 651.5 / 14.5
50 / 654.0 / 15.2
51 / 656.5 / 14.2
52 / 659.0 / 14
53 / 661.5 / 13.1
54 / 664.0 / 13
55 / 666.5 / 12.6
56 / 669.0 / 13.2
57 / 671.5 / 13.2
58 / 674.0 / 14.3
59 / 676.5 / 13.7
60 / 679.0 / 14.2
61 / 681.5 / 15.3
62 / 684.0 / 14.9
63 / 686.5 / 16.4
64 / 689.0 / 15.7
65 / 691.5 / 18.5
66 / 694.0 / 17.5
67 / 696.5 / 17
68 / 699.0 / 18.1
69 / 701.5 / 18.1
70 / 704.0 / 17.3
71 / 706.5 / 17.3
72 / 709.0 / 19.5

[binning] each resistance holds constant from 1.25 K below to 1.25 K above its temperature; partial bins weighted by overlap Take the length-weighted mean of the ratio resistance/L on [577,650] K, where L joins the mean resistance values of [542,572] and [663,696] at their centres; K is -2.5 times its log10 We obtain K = 0.11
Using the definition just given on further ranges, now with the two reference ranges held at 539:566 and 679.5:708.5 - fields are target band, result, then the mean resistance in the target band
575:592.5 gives 0.19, 13.2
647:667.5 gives 0.17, 14.1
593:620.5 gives 0.38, 11.3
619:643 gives 0.00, 16.3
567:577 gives 0.08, 14.5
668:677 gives 0.22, 13.6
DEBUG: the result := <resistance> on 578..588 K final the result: 13.9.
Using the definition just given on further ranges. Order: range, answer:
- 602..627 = 14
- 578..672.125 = 13.6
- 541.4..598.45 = 13.8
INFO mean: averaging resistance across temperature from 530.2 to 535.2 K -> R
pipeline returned 16.6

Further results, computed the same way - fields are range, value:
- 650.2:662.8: 14.2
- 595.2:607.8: 8.15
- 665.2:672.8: 13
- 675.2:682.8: 14.4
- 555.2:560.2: 15.2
